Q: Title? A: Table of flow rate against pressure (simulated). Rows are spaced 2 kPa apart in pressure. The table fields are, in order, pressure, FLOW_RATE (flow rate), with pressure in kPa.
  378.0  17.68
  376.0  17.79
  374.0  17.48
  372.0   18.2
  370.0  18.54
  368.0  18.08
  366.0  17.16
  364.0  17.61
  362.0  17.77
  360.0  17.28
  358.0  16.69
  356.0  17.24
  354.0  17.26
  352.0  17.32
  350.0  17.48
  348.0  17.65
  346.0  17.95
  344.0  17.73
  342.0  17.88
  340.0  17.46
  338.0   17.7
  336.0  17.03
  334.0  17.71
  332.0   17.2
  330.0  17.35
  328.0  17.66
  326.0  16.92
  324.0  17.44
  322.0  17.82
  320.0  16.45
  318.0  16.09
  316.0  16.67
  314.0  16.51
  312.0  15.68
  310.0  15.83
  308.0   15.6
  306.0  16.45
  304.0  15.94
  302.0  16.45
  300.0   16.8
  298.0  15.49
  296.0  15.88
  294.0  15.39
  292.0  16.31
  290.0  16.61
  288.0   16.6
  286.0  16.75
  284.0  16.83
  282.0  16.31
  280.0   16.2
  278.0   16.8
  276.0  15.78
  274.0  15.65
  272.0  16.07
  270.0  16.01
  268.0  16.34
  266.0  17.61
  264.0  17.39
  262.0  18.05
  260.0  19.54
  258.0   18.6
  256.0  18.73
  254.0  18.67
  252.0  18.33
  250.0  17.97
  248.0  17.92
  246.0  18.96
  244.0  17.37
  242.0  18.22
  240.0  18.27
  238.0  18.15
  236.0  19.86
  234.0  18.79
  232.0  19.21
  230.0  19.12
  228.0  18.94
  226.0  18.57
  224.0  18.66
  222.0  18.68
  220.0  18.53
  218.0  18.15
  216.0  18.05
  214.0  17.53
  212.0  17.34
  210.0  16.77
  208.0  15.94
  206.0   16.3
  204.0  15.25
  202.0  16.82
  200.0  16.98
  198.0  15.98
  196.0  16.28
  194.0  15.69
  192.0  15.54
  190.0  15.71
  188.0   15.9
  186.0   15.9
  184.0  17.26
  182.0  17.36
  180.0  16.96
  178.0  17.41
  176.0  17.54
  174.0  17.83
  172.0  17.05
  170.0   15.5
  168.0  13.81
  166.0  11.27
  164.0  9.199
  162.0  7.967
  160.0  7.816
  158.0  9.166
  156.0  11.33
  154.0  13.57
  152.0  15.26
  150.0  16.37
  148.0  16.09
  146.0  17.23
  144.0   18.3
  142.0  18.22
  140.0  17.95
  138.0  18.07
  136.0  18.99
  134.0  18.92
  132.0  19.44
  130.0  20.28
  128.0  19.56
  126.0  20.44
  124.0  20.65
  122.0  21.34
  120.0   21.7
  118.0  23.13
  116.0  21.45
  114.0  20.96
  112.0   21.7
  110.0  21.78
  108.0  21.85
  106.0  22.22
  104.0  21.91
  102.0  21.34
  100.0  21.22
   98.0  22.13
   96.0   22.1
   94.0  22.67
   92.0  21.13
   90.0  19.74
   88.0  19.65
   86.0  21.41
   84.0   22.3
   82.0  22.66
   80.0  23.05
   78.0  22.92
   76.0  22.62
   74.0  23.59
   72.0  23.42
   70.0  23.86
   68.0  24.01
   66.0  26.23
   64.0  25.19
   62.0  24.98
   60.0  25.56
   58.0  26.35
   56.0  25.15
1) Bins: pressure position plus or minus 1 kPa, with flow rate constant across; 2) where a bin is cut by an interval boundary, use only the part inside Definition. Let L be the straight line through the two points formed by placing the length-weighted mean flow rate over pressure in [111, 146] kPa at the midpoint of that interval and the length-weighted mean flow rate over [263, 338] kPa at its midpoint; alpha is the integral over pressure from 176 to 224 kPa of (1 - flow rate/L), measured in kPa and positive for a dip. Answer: 4.4 kPa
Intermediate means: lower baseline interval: 20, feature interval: 16.9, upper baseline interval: 16.5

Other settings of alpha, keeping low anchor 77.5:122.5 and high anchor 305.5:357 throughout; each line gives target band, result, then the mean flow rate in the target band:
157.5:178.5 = 7.44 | 13.1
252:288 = 2.30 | 17.2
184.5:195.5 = 2.26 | 15.8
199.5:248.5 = 3.28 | 17.9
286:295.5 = 0.87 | 16.3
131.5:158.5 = 5.74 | 16.4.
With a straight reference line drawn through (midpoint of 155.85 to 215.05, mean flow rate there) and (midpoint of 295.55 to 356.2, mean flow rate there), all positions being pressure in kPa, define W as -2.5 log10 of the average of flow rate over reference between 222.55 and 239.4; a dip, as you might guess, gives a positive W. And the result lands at -0.20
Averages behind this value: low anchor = 15.1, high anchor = 16.9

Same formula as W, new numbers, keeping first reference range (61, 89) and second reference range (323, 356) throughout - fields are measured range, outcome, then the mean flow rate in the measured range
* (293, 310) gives 0.15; 16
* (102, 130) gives 0.05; 21.4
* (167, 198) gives 0.27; 16.4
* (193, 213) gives 0.24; 16.3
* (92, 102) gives 0.04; 21.9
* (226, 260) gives 0.06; 18.6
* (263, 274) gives 0.15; 16.6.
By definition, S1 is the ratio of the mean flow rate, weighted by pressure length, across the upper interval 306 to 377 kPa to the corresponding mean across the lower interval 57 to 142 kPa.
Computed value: 0.8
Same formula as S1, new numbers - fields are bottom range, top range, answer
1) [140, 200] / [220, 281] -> 1.19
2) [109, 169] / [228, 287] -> 1.04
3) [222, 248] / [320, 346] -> 0.94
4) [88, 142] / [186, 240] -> 0.84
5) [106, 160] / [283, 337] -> 0.90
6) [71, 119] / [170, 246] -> 0.79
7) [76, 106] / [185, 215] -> 0.75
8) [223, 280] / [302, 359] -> 0.95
